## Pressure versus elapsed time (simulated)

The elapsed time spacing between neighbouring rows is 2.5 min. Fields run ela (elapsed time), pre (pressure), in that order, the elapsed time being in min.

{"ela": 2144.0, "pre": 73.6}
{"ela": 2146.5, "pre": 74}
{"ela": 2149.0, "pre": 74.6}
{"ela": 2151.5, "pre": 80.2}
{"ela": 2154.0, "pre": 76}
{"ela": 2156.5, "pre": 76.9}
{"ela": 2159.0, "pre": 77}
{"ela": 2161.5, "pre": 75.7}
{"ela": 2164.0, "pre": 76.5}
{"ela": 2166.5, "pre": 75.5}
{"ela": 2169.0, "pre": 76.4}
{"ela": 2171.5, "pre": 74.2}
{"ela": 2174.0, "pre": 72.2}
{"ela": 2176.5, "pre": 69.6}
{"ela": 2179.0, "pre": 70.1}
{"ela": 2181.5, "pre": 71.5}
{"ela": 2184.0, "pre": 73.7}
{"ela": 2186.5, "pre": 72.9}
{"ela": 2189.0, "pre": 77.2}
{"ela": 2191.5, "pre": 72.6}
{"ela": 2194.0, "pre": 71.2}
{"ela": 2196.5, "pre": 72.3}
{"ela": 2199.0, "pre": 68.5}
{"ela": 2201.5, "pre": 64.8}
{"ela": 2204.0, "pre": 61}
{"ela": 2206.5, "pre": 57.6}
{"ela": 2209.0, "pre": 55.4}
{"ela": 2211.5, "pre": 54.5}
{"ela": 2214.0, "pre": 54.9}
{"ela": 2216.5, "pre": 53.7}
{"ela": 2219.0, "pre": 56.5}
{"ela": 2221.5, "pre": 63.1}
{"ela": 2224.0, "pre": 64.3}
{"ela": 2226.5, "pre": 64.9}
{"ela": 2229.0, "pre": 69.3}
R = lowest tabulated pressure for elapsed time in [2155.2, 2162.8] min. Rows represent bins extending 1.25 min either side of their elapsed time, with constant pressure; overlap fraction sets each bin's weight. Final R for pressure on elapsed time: 75.7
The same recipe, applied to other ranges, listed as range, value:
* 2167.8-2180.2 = 69.6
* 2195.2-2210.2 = 55.4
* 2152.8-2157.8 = 76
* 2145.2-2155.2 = 74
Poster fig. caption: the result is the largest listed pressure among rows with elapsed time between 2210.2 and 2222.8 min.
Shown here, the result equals 63.1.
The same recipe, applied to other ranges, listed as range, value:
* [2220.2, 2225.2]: 64.3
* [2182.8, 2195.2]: 77.2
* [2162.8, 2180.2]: 76.5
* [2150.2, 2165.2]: 80.2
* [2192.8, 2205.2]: 72.3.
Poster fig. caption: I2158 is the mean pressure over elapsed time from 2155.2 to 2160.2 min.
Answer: 76.9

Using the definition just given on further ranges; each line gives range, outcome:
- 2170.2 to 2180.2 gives 71.6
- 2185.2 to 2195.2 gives 73.5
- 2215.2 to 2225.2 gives 59.4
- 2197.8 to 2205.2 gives 64.8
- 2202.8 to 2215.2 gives 56.7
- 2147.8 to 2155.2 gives 77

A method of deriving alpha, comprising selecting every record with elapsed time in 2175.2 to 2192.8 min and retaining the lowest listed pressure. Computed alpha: 69.6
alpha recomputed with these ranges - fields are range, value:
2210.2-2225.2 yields 53.7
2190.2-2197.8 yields 71.2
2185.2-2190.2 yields 72.9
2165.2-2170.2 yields 75.5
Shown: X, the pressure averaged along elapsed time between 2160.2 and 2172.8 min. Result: 75.7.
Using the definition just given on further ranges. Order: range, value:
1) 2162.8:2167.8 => 76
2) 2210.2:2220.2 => 54.9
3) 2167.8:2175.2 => 74.3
